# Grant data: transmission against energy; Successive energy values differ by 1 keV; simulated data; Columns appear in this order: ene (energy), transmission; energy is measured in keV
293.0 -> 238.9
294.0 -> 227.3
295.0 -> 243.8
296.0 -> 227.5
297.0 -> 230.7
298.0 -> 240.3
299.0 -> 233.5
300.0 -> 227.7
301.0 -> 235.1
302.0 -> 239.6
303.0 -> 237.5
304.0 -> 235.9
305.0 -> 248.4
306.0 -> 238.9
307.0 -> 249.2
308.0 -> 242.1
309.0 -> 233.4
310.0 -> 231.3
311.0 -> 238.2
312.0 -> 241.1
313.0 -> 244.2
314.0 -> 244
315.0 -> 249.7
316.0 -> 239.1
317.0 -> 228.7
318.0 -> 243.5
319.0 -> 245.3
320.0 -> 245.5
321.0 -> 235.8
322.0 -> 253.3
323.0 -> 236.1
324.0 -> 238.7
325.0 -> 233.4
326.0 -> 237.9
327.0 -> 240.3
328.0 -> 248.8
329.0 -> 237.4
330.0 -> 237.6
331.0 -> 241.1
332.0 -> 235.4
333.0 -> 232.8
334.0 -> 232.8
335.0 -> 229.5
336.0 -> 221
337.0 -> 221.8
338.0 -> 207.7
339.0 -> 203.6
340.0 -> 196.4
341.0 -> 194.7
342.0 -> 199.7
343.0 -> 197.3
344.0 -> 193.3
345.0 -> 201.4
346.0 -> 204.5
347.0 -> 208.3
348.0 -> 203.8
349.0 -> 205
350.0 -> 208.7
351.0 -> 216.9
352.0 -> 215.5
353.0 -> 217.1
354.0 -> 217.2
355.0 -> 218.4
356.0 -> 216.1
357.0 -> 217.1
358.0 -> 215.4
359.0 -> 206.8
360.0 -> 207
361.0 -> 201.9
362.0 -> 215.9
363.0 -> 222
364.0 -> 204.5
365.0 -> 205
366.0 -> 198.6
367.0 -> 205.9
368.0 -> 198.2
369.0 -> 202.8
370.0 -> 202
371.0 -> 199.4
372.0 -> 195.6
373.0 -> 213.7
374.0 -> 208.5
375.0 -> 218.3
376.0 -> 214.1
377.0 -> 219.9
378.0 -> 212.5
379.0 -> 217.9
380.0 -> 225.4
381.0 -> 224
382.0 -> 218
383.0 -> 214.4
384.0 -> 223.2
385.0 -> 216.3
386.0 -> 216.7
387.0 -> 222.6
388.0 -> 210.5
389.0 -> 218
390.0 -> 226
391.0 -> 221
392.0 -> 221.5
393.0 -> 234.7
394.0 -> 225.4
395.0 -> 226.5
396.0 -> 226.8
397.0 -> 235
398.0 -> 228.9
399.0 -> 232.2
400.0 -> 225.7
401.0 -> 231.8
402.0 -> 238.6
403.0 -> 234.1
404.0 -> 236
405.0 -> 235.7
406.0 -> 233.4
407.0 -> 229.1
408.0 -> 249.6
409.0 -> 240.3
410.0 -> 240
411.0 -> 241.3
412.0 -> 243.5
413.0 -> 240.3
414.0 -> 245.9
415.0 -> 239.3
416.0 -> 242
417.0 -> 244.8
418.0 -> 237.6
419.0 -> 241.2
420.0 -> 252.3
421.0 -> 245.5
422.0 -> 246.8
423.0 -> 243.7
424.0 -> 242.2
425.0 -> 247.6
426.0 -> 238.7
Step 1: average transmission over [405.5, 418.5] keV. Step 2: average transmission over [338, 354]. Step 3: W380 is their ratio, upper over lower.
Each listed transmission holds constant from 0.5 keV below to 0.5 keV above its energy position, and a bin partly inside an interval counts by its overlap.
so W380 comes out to 1.17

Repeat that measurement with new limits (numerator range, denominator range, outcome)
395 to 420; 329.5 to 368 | 1.12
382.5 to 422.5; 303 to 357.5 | 1.03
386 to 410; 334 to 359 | 1.09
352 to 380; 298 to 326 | 0.88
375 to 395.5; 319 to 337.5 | 0.93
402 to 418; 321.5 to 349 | 1.08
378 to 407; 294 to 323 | 0.94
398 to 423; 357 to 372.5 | 1.16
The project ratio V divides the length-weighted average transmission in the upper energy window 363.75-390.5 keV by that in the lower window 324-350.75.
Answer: 1.0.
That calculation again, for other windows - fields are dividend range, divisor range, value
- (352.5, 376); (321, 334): 0.87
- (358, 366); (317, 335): 0.87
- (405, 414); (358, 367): 1.15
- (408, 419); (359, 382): 1.15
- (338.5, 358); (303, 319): 0.86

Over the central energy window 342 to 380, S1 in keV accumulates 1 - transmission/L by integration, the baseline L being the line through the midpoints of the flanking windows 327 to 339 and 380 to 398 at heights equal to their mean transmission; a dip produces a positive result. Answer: 3.0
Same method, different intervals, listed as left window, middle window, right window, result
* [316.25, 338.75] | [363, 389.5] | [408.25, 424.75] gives 3.06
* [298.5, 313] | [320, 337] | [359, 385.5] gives -0.59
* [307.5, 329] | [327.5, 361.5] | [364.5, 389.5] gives 1.90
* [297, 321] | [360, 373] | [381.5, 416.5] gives 1.61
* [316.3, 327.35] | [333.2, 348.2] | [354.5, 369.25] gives 1.14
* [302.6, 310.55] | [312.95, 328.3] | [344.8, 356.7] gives -0.71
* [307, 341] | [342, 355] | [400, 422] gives 1.57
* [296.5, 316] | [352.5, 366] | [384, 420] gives 1.33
